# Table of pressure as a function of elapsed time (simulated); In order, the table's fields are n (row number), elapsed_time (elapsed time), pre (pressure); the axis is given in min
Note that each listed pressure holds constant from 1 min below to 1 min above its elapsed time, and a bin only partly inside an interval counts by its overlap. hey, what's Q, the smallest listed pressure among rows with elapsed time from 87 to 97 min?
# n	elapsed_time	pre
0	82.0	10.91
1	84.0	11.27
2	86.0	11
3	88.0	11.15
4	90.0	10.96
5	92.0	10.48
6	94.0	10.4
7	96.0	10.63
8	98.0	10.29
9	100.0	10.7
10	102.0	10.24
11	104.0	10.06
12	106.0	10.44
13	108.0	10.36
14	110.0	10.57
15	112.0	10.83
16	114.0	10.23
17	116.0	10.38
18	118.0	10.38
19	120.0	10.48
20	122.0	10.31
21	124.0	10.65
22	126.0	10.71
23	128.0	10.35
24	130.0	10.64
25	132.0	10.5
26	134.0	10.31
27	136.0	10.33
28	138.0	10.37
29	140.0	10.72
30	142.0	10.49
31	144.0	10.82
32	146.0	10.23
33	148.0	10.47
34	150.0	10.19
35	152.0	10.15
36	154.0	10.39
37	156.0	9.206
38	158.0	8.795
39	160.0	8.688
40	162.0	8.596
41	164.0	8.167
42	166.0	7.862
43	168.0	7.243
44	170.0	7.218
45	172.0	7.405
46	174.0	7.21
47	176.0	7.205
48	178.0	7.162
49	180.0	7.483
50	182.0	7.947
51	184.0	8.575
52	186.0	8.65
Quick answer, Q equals 10.4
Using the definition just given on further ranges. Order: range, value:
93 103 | 10.24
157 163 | 8.596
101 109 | 10.06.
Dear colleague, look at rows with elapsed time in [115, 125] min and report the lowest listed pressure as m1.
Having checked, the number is 10.31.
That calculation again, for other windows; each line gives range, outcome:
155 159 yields 8.795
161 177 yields 7.205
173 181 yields 7.162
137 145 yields 10.37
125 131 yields 10.35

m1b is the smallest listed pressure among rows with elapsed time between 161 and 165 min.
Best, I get 8.167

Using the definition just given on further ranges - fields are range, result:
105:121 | 10.23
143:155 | 10.15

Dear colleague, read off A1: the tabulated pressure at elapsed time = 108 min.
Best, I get 10.36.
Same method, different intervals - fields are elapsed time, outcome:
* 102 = 10.24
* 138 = 10.37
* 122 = 10.31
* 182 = 7.947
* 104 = 10.06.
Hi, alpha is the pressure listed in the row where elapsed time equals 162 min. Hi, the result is 8.596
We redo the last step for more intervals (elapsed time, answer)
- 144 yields 10.82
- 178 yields 7.162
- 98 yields 10.29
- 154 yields 10.39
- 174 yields 7.21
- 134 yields 10.31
